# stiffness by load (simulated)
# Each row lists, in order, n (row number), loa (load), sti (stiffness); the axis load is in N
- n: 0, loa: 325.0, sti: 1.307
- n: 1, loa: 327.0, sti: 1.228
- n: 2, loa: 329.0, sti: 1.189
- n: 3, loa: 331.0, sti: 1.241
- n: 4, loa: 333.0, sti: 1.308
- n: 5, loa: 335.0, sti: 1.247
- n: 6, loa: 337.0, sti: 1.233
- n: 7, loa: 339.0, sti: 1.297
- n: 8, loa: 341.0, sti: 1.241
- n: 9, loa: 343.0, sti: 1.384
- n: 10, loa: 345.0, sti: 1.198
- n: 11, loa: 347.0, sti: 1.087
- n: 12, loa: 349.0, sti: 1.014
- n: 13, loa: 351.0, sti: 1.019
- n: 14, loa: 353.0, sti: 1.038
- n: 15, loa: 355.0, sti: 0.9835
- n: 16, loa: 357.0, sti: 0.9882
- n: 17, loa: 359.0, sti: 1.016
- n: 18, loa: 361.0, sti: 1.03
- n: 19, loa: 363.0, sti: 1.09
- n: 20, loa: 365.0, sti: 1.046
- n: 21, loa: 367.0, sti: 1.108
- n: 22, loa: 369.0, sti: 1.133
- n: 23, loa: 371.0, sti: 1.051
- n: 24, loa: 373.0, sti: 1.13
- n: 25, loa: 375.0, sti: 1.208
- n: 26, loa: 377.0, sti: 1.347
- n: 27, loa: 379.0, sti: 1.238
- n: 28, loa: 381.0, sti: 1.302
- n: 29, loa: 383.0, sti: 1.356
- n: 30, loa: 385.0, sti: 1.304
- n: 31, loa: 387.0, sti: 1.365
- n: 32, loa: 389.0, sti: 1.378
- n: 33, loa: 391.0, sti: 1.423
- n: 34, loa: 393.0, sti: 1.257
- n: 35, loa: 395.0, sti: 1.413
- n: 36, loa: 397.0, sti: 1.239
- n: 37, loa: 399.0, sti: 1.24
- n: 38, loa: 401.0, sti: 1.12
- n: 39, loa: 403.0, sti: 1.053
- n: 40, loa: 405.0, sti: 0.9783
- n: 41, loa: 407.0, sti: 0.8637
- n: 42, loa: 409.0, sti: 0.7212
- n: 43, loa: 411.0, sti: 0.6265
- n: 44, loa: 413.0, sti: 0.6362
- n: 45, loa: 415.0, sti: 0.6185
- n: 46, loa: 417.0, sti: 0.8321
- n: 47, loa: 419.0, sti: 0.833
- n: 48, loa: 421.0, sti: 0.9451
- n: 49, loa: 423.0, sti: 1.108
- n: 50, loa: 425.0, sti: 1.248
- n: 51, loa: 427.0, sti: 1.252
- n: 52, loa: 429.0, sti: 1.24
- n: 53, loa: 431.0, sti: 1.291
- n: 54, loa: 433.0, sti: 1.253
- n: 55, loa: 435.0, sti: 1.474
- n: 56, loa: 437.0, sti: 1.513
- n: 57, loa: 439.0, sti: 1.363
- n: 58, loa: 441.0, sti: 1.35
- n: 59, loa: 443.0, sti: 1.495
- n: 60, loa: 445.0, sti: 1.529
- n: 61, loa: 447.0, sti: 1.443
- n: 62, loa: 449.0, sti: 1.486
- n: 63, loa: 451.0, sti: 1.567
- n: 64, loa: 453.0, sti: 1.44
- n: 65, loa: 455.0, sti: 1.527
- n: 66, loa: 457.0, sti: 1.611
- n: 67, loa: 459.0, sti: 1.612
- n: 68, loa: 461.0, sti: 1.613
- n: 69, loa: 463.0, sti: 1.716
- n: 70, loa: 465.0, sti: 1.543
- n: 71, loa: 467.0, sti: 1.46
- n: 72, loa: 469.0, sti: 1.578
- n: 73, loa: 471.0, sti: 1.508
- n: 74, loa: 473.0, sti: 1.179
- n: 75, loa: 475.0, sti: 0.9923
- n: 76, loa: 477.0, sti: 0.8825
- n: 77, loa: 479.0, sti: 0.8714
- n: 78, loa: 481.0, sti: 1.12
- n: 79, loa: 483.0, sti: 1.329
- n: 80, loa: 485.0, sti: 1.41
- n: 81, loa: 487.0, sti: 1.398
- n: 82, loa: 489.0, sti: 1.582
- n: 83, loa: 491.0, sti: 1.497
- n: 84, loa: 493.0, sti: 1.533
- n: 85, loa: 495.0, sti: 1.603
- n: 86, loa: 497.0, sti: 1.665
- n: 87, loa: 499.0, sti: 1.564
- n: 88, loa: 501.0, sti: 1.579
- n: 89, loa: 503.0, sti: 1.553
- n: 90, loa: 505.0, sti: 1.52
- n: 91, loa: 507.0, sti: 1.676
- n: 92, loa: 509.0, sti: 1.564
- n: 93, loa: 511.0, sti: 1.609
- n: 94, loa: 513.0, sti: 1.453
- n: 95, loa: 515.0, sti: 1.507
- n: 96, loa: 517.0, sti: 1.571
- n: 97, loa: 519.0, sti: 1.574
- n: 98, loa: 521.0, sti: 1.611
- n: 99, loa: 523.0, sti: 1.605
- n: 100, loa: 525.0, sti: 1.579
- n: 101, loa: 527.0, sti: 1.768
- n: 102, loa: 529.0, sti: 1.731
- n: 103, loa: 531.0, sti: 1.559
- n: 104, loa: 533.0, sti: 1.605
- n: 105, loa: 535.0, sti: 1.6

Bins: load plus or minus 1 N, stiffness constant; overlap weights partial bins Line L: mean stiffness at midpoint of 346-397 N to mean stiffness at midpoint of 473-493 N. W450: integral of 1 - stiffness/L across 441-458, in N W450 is -3.89 N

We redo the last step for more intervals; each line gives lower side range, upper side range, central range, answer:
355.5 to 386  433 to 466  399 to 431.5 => 9.4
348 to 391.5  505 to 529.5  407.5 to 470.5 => 4.1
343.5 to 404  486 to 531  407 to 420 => 5.7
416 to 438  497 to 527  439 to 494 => -2.4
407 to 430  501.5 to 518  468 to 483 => 1.6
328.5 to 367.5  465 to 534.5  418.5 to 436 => 1.7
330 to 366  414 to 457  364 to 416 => 3.6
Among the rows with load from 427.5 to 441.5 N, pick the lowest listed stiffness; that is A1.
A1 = 1.24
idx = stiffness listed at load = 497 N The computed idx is 1.665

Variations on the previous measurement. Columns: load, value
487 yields 1.398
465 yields 1.543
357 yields 0.9882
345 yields 1.198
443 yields 1.495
